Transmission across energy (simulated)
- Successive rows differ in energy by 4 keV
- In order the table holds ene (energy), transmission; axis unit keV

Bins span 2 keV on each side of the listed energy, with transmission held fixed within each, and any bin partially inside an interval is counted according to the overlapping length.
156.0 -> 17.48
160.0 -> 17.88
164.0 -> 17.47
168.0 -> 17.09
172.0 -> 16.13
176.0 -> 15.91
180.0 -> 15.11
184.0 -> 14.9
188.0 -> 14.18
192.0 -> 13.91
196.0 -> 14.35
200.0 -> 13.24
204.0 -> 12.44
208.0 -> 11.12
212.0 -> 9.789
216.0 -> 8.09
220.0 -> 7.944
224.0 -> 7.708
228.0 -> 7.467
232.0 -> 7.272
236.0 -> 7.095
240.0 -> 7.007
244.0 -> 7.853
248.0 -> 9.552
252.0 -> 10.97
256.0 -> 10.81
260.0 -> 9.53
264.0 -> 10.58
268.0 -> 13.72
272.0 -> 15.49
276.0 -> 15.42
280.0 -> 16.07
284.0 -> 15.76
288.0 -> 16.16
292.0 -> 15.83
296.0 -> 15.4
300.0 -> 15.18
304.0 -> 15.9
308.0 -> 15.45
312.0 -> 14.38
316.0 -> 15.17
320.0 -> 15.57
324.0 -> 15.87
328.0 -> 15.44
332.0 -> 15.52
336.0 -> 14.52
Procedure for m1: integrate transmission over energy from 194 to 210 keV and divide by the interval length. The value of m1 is 12.8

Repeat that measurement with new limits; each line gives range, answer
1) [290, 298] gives 15.6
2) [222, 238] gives 7.39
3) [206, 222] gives 9.24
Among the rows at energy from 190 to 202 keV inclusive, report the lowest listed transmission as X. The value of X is 13.24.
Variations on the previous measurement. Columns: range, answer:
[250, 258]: 10.81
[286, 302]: 15.18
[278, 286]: 15.76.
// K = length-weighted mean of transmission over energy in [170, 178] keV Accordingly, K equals 16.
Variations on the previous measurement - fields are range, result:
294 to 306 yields 15.5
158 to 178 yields 16.9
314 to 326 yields 15.5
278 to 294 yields 16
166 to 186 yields 15.8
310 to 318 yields 14.8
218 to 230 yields 7.71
